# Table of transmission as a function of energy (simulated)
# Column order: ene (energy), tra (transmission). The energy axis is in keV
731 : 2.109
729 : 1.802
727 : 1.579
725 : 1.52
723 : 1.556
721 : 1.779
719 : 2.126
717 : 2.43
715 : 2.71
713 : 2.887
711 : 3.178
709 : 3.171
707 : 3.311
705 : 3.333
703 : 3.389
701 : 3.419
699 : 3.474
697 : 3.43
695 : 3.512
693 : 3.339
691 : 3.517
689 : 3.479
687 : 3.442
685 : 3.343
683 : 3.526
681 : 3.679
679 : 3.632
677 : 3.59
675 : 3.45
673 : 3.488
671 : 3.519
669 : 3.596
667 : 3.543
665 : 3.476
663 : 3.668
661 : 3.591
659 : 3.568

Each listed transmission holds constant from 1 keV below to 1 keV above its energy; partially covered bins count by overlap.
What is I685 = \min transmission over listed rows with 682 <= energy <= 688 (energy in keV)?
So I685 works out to 3.343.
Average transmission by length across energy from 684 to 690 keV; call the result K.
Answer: 3.42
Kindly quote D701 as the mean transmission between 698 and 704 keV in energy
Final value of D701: 3.43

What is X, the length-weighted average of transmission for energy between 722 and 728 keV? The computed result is 1.55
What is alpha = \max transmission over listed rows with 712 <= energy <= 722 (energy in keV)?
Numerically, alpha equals 2.887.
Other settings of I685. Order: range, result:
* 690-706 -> 3.333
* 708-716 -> 2.71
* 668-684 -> 3.45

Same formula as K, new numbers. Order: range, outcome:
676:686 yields 3.55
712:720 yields 2.54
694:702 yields 3.46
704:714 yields 3.18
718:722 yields 1.95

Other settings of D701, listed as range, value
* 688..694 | 3.45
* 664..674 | 3.52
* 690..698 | 3.45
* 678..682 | 3.66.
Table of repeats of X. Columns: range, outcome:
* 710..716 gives 2.92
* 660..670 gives 3.57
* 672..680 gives 3.54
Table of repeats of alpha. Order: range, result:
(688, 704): 3.517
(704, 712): 3.333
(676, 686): 3.679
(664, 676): 3.596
